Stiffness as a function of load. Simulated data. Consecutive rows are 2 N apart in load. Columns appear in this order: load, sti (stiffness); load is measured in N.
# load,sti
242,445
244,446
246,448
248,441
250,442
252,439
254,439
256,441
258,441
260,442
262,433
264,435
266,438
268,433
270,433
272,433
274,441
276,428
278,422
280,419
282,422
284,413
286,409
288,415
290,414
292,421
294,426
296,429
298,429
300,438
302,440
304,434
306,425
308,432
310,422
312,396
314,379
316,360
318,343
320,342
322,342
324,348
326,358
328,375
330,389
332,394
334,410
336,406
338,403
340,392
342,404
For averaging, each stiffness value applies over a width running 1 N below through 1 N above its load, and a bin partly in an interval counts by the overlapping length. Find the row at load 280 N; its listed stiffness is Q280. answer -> 419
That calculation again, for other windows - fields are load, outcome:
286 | 409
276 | 428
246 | 448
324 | 348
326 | 358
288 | 415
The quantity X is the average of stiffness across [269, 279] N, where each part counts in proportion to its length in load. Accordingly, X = 431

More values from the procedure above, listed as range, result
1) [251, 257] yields 440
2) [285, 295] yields 417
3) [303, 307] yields 430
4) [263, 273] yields 434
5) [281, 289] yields 415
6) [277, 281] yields 420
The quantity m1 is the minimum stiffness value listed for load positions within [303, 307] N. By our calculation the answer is 425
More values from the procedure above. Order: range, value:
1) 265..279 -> 422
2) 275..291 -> 409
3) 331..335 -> 394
